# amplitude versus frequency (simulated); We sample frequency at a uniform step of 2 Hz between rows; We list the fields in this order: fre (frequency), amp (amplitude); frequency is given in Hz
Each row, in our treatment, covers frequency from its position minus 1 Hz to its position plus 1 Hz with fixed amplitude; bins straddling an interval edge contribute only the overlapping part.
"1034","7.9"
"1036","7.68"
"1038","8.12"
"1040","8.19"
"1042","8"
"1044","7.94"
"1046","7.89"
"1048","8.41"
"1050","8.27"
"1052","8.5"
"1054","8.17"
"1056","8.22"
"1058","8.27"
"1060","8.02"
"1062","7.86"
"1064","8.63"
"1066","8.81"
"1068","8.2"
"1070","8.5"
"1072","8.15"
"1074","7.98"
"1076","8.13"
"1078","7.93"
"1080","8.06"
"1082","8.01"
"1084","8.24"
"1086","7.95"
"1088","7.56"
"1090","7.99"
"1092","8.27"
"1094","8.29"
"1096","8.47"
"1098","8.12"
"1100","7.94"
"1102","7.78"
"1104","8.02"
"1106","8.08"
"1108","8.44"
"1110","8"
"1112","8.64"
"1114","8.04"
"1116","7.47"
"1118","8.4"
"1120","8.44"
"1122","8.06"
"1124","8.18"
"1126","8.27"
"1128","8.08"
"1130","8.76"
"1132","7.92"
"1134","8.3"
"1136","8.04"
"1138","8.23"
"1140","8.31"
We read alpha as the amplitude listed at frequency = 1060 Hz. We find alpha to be 8.02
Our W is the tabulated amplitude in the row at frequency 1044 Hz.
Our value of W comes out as 7.94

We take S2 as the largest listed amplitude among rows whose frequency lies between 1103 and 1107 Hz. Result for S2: 8.08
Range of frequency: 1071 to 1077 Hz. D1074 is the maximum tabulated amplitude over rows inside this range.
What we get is 8.15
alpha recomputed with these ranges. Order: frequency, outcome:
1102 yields 7.78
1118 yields 8.4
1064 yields 8.63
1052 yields 8.5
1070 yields 8.5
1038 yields 8.12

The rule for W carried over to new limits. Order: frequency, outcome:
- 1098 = 8.12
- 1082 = 8.01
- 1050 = 8.27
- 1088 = 7.56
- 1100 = 7.94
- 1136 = 8.04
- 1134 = 8.3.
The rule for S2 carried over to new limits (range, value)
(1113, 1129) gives 8.44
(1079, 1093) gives 8.27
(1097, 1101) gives 8.12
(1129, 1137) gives 8.76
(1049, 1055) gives 8.5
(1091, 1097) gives 8.47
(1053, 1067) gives 8.81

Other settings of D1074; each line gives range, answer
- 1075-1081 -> 8.13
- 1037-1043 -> 8.19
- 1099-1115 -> 8.64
